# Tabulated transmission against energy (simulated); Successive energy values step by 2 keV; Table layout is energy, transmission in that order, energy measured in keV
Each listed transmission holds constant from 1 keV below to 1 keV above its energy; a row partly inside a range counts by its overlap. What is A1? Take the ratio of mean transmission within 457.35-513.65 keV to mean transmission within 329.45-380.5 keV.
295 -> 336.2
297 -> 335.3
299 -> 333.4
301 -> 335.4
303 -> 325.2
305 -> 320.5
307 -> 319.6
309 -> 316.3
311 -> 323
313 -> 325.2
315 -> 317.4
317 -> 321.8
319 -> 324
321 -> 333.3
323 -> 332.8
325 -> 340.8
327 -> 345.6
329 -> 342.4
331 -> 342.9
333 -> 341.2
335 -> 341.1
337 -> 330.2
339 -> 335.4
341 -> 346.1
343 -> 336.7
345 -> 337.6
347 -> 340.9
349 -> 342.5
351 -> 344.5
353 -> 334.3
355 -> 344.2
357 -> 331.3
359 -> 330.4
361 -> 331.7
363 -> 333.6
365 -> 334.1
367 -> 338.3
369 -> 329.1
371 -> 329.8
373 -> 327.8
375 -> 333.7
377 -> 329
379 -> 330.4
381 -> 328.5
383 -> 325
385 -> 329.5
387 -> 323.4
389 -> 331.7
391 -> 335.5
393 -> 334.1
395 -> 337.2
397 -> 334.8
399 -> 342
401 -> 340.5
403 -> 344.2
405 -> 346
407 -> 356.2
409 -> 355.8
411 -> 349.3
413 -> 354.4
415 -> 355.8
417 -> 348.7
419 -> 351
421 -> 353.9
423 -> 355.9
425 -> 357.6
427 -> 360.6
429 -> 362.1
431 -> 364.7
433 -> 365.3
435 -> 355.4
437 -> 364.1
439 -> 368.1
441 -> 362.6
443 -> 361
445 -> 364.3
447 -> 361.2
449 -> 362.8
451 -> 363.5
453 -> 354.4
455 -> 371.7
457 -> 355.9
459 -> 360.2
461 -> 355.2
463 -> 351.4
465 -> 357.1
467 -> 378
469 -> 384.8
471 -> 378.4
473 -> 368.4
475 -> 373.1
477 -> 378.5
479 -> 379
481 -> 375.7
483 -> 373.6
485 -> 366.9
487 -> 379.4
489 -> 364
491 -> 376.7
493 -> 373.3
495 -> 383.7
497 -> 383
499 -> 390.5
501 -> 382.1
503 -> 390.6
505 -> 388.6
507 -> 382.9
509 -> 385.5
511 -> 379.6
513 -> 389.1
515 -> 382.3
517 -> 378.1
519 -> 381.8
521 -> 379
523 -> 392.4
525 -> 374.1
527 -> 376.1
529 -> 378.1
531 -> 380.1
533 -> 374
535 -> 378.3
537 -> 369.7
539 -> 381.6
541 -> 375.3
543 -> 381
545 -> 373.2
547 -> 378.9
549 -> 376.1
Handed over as 1.1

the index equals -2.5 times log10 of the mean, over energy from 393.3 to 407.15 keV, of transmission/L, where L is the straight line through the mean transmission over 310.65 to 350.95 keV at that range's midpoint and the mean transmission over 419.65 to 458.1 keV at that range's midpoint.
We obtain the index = 0.03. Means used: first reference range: 335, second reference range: 361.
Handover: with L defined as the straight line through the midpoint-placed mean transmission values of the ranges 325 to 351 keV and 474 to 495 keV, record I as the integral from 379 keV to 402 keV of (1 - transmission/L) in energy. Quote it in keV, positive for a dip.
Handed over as 1.3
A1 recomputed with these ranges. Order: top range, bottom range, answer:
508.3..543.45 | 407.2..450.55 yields 1.06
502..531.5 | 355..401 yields 1.15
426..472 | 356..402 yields 1.09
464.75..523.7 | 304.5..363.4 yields 1.14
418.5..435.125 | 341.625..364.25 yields 1.06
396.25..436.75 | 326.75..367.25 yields 1.04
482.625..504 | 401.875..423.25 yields 1.08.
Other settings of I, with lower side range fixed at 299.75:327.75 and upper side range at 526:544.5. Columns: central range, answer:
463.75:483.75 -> -0.6 keV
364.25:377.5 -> 0.3 keV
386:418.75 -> 0.4 keV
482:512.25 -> -1.0 keV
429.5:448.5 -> -0.4 keV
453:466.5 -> 0.0 keV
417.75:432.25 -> -0.2 keV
